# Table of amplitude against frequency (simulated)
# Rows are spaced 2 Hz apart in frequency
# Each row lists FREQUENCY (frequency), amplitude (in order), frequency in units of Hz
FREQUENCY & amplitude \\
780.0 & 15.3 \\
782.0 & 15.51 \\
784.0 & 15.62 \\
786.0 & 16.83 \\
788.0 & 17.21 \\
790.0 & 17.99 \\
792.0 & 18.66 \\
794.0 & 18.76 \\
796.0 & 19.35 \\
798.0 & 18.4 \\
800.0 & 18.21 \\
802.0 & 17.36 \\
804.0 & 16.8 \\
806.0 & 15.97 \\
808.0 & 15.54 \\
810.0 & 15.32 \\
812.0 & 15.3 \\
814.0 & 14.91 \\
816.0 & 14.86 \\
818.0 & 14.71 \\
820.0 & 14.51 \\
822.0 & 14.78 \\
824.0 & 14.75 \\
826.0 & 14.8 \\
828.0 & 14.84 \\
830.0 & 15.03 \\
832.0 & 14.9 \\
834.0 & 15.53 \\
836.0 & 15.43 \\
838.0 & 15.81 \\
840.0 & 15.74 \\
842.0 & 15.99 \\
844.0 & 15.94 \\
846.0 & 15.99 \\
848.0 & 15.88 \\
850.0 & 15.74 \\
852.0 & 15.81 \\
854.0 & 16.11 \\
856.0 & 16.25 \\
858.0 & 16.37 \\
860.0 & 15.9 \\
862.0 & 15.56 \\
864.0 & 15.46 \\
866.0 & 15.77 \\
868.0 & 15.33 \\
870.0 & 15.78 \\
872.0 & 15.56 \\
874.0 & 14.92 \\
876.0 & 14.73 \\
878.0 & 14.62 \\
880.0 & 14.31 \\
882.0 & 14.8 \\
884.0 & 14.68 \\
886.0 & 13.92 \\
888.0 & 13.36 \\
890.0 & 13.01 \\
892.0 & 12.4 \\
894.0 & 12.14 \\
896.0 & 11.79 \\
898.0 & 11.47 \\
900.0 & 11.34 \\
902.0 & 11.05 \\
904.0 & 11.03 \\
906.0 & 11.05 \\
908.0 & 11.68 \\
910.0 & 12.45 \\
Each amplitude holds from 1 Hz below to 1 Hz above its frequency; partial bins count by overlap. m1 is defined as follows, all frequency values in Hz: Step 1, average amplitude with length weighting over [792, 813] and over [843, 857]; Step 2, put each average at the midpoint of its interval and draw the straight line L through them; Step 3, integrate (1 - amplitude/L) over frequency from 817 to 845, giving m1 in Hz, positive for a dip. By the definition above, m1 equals 2.11 Hz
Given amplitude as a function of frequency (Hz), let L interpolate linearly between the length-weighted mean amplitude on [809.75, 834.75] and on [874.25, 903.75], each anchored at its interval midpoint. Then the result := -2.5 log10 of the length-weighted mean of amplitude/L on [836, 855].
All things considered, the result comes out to -0.11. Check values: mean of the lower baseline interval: 14.9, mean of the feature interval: 15.9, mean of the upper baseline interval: 13.1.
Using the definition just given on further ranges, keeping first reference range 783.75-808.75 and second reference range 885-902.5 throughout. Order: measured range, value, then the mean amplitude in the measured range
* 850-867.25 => -0.12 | 15.9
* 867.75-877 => -0.14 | 15.3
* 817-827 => 0.10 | 14.7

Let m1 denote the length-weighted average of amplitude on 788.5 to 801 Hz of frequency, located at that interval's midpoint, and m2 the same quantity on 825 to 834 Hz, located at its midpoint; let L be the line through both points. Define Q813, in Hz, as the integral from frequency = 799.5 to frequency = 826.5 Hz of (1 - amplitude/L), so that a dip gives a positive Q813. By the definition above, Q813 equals 1.8 Hz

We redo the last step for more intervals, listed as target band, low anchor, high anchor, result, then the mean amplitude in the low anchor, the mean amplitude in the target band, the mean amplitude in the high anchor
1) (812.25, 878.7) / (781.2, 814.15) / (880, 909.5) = -3.2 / 17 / 15.4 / 12.5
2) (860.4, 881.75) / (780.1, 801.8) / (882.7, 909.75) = -2.7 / 17.5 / 15.2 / 12.3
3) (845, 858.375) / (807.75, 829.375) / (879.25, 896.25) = -1.7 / 14.9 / 16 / 13.4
